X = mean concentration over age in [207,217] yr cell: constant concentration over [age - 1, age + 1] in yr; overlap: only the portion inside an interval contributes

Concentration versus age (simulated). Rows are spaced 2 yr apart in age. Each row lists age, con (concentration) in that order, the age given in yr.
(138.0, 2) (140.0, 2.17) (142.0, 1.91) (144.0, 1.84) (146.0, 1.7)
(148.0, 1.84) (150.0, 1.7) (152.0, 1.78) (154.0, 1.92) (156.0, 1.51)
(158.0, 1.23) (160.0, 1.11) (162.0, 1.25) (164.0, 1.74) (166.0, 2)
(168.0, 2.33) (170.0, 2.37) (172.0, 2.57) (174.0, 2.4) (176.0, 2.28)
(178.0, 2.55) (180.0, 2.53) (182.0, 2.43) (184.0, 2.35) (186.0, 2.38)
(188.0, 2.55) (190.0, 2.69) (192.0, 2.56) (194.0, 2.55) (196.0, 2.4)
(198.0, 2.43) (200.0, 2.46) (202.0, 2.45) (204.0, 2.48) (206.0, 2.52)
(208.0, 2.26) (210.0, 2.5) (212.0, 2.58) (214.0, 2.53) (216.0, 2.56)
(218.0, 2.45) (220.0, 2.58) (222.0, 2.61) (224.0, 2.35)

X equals 2.49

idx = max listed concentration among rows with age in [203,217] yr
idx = 2.58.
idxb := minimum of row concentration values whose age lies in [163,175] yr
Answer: 1.74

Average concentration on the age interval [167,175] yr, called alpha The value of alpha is 2.42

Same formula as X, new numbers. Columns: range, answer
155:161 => 1.28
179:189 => 2.45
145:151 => 1.75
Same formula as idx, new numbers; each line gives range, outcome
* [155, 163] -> 1.51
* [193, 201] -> 2.55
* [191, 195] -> 2.56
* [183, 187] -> 2.38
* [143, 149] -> 1.84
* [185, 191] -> 2.69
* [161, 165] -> 1.74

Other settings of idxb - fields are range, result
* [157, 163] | 1.11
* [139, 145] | 1.84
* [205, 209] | 2.26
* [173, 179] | 2.28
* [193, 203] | 2.4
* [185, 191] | 2.38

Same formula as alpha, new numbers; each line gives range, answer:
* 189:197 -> 2.55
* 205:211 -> 2.43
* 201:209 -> 2.43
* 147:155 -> 1.81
